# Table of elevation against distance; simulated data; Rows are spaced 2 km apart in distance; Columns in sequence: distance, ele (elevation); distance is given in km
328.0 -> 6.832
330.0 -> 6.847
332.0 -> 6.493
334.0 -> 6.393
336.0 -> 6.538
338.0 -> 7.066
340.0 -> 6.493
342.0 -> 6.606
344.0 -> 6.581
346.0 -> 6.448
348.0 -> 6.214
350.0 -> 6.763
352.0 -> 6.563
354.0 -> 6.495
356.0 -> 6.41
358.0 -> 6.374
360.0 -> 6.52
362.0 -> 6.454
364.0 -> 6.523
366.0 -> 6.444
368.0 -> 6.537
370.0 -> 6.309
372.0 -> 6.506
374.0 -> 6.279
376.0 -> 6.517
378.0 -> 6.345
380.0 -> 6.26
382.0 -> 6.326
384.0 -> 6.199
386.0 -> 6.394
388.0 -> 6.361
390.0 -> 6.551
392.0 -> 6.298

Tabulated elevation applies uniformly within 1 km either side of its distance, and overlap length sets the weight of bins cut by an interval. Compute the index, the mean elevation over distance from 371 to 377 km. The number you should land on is 6.43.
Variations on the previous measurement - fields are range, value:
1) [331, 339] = 6.62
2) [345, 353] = 6.5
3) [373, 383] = 6.35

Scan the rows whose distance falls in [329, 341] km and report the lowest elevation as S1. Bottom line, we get 6.393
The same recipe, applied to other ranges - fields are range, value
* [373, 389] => 6.199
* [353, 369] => 6.374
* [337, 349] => 6.214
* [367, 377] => 6.279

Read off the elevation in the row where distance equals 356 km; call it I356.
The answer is 6.41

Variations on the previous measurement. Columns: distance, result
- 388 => 6.361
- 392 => 6.298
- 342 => 6.606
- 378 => 6.345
